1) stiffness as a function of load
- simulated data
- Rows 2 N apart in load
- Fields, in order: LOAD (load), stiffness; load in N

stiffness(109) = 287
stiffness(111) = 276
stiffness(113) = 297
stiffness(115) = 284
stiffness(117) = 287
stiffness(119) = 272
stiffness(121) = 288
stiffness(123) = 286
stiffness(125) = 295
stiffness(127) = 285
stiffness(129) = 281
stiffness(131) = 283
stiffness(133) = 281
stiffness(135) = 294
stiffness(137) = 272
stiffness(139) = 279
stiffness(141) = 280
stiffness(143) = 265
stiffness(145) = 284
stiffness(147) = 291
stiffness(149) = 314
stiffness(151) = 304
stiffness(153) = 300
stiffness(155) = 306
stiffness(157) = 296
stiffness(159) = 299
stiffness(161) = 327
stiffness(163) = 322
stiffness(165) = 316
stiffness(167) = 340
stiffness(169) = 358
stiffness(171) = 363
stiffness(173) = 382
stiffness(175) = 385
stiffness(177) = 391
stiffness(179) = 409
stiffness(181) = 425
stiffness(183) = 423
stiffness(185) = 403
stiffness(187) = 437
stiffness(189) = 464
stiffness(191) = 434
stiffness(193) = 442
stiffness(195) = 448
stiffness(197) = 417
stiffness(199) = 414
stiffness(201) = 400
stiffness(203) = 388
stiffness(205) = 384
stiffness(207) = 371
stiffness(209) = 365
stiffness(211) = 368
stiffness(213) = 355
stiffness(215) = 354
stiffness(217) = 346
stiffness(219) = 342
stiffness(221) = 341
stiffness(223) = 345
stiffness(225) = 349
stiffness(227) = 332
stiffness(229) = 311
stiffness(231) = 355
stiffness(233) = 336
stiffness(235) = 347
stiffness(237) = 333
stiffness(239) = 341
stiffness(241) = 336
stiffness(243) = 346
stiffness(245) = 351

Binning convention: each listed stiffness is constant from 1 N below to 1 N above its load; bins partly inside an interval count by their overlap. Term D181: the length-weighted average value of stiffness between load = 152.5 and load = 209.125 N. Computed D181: 381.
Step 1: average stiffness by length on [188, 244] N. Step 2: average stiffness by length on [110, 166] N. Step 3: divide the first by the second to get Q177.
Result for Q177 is 1.3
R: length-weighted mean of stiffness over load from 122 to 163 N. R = 292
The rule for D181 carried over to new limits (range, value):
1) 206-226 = 354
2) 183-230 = 384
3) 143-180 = 331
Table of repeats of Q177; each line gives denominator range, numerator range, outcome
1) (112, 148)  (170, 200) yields 1.47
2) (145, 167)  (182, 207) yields 1.36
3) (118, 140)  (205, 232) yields 1.24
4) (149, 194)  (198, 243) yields 0.96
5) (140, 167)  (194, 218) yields 1.27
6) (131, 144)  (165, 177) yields 1.30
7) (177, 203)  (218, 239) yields 0.80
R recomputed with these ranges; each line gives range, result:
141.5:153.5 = 292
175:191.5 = 421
